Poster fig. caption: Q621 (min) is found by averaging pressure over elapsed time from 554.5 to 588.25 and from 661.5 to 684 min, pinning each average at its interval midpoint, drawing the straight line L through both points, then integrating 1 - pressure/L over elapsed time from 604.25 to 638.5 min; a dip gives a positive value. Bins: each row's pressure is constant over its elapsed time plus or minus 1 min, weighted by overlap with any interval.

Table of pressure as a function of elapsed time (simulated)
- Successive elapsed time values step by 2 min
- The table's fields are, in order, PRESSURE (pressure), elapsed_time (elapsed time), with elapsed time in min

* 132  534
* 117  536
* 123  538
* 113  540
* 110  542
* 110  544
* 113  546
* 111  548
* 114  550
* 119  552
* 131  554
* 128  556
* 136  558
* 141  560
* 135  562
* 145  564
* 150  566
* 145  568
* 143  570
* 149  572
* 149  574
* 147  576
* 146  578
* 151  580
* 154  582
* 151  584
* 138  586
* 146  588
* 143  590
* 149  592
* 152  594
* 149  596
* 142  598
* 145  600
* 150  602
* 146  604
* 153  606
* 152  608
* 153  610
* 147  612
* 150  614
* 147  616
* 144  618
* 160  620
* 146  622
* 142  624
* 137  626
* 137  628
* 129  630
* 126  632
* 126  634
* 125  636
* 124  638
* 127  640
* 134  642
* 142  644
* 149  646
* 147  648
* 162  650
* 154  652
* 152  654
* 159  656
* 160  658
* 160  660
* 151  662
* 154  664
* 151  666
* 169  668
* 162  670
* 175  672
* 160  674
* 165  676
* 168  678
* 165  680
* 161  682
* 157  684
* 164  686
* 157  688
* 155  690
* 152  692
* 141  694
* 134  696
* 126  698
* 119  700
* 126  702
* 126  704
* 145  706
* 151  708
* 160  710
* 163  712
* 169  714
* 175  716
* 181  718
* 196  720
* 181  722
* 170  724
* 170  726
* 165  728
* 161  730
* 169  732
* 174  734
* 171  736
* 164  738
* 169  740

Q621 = 2.5 min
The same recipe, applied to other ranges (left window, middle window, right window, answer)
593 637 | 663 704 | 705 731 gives 1.9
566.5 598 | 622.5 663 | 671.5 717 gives 2.2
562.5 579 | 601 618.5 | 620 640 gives -1.4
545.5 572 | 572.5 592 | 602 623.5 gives -1.0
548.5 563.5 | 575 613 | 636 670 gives -3.1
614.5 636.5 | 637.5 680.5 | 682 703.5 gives -4.0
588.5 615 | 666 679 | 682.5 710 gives -1.8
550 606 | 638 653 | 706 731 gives 1.2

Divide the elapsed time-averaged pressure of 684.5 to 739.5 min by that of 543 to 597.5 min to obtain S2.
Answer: 1.14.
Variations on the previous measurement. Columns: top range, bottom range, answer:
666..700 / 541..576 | 1.18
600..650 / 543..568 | 1.10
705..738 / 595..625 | 1.14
